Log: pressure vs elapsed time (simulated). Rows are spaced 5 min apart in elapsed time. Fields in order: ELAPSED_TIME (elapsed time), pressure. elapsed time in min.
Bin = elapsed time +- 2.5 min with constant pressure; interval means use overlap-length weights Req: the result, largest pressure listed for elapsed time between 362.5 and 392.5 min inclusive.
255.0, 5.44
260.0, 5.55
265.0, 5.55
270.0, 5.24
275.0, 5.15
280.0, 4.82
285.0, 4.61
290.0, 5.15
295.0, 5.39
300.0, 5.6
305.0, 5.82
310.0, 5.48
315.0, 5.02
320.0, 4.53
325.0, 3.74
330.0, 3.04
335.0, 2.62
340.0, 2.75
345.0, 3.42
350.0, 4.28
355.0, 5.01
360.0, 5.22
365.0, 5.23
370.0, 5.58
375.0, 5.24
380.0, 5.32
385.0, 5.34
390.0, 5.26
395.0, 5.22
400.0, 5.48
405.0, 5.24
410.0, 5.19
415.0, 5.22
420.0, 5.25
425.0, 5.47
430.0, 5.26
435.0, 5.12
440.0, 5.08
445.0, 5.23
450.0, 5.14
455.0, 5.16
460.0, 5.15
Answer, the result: 5.58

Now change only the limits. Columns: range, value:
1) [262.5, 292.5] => 5.55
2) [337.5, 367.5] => 5.23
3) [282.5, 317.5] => 5.82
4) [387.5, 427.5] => 5.48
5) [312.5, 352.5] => 5.02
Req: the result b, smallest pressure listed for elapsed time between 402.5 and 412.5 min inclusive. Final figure 5.19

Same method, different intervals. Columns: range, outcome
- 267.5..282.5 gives 4.82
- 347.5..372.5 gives 4.28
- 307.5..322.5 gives 4.53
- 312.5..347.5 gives 2.62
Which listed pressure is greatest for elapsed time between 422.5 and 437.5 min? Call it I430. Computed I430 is 5.47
